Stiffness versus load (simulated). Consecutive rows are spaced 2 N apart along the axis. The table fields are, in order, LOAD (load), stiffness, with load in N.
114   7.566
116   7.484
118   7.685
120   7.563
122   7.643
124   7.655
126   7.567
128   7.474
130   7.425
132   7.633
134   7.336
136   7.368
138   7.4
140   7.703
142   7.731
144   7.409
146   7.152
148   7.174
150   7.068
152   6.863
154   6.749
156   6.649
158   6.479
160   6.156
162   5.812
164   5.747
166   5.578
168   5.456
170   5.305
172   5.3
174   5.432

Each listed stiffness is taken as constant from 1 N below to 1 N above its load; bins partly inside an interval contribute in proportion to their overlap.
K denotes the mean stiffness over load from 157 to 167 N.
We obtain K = 5.95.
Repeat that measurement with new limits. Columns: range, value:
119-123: 7.6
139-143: 7.72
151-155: 6.81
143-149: 7.25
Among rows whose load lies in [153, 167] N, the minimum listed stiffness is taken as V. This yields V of 5.578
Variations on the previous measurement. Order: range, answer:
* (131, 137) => 7.336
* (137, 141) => 7.4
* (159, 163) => 5.812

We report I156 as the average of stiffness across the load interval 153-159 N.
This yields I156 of 6.63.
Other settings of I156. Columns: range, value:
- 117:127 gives 7.62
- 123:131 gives 7.53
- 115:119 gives 7.58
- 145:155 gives 7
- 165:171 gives 5.45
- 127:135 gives 7.47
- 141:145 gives 7.57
